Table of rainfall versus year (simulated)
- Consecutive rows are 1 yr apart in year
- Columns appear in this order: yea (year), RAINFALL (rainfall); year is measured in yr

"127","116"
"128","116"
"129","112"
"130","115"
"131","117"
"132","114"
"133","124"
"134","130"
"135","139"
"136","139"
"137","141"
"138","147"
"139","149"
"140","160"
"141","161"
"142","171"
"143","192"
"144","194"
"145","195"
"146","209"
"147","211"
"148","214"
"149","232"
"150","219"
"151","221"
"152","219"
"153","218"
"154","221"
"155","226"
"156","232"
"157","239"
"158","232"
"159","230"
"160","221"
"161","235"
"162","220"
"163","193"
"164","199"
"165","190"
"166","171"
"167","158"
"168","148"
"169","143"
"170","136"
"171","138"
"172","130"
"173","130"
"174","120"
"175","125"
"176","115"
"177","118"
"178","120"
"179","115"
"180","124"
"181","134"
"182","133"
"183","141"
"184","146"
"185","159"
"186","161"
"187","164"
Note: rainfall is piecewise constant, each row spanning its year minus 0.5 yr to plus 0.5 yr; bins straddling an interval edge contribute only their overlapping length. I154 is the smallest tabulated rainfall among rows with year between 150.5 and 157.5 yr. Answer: 218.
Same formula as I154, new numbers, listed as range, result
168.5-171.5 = 136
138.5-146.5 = 149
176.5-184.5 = 115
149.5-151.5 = 219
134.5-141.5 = 139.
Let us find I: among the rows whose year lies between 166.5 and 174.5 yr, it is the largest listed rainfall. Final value 158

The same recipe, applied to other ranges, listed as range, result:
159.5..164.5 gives 235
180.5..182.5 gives 134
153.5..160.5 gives 239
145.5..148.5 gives 214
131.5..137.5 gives 141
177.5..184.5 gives 146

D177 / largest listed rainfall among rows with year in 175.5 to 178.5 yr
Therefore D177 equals 120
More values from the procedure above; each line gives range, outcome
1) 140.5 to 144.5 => 194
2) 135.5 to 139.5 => 149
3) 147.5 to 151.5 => 232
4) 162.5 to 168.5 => 199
